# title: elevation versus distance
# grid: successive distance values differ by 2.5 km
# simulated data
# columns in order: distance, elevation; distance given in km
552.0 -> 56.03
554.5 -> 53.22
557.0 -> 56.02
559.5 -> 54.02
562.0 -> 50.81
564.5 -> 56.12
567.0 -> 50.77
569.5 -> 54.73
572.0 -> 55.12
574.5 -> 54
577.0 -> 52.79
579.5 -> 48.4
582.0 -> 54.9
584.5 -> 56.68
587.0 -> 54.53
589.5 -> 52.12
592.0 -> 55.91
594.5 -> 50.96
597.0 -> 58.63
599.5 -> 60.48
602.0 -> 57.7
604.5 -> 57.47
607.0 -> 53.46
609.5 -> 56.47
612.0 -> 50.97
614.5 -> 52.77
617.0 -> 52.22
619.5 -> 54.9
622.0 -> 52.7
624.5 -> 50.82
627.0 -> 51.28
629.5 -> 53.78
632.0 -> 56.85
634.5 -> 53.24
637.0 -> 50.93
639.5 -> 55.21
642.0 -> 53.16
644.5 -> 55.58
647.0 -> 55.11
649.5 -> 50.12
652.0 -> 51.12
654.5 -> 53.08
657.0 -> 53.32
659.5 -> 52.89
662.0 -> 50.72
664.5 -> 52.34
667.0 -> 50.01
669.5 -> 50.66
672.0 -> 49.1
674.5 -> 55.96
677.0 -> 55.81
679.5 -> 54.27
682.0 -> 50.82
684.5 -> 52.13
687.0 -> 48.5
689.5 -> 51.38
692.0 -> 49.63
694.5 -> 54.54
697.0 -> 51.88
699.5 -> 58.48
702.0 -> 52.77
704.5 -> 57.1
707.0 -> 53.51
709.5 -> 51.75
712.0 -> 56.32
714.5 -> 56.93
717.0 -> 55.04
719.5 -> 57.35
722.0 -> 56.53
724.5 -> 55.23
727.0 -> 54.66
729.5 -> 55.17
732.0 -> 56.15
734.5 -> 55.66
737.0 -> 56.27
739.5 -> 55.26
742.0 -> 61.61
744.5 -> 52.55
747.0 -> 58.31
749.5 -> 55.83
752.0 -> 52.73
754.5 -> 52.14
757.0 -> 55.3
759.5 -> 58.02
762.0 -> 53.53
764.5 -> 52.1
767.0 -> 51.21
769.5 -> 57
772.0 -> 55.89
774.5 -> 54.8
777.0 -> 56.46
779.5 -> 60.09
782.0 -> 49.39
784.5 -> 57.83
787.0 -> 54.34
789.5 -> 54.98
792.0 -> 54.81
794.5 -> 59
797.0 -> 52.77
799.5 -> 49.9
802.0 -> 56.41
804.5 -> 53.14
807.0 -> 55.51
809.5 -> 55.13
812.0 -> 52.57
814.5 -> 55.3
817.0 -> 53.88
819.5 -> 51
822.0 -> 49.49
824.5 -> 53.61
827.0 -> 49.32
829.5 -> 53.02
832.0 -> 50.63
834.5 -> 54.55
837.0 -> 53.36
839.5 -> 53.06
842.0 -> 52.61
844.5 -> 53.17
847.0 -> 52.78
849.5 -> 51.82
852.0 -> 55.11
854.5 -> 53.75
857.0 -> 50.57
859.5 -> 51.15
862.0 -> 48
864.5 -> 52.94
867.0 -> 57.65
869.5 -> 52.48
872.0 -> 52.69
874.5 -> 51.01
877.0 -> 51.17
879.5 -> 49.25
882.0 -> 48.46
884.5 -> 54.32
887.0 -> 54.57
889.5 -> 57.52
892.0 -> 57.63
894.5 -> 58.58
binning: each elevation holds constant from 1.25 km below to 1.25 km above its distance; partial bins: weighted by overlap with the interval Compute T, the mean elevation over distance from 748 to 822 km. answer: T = 54.4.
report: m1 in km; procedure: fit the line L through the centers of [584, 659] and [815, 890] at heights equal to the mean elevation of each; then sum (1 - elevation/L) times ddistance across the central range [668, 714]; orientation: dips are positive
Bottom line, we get 0.4 km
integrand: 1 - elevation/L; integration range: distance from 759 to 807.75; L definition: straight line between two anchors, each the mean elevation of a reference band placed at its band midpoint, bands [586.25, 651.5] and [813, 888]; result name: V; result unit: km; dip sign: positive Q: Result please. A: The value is -1.8 km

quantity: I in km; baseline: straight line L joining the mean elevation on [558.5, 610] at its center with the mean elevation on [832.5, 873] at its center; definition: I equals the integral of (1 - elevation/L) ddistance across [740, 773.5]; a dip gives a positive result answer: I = -1.04 km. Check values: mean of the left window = 54.5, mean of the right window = 52.8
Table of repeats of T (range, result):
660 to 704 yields 52.4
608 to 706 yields 52.9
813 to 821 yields 53.2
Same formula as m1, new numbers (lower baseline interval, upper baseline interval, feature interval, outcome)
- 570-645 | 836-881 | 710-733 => -1.07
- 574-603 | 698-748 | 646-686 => 2.21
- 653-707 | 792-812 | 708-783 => -2.40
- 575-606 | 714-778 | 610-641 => 1.15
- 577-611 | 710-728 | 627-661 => 1.27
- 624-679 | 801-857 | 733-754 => -1.16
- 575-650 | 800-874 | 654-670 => 0.57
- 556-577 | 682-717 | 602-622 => -0.18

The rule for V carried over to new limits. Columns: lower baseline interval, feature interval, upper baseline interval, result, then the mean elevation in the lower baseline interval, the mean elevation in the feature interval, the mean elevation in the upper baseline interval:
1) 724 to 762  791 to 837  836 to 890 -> 0.4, 55.6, 53.3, 52.5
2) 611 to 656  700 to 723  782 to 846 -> -0.9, 53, 55.3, 53.5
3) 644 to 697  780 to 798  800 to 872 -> -0.8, 52.2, 55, 52.9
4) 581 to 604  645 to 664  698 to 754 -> 1.1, 55.8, 52.5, 55.6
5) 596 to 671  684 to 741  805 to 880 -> -1.4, 53.6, 54.5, 52.6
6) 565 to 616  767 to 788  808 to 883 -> -1.0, 54.5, 55.5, 52.3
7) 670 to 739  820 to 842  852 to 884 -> 0.1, 54.2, 52.1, 51.8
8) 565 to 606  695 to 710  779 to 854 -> -0.1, 54.7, 54.4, 53.6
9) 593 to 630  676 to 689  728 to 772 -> 0.6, 54.3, 52.2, 55.2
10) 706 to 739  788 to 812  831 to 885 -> -0.4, 55.4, 54.5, 52.3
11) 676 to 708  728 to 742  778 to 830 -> -0.7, 53.1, 56.2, 53.9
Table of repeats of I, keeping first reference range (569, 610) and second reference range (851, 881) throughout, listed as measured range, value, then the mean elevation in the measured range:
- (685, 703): 0.5 km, 52.4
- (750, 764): -0.3 km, 54.3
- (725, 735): -0.4 km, 55.4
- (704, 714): -0.2 km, 54.7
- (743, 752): -0.3 km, 55.3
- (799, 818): -0.5 km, 54.1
